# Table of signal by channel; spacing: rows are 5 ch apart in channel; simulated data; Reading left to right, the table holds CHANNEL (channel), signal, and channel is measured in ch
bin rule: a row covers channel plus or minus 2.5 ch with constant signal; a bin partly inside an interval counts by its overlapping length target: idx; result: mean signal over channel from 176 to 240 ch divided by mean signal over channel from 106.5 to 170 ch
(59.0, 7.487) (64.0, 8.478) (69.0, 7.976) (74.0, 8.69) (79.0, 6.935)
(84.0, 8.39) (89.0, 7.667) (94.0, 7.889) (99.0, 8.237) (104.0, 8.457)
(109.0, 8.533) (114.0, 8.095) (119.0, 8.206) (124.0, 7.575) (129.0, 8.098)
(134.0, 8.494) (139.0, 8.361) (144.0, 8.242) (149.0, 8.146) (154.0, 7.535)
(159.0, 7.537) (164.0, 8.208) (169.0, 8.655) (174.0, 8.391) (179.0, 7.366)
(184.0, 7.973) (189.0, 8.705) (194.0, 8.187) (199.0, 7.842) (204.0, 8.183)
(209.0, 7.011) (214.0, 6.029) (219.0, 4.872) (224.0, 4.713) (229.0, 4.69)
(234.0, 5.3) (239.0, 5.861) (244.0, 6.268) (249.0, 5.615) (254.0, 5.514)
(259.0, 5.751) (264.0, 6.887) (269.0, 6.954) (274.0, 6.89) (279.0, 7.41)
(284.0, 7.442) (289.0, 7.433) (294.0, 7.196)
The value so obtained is 0.83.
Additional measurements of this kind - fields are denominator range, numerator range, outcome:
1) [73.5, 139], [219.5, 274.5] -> 0.72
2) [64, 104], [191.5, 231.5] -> 0.80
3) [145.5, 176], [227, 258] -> 0.69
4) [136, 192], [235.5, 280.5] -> 0.78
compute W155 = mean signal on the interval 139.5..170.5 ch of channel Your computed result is 8.05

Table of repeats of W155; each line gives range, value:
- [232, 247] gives 5.82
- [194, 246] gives 6.18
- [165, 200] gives 8.18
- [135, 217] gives 7.89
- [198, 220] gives 6.85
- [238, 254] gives 5.86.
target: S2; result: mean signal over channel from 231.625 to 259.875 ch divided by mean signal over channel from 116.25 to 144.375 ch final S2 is 0.7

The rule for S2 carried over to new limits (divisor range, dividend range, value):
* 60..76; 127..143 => 1.00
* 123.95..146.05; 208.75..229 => 0.66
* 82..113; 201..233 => 0.72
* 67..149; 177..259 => 0.80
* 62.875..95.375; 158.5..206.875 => 1.02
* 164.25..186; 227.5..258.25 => 0.69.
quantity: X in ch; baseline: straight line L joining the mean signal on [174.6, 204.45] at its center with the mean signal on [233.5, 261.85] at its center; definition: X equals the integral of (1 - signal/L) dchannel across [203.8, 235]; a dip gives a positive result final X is 5.6 ch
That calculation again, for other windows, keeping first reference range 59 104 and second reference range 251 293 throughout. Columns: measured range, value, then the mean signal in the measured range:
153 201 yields -4.3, 8.06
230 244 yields 2.8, 5.61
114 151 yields -2.2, 8.16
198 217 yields 0.1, 7.16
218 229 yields 3.6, 4.76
